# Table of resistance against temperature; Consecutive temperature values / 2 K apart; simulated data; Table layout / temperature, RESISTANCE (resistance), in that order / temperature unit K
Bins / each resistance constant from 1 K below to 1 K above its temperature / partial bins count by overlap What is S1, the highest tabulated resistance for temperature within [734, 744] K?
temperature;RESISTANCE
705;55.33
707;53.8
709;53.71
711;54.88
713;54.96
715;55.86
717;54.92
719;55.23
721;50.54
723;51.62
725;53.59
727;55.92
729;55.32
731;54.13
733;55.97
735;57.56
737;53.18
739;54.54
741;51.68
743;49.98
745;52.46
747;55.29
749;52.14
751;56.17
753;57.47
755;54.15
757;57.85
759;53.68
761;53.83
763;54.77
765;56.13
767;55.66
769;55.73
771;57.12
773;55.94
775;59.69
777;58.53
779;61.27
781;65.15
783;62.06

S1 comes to 57.56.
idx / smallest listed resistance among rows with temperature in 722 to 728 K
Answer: 51.62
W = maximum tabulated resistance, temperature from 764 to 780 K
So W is 61.27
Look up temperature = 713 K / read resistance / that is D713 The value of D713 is 54.96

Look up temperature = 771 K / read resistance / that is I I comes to 57.12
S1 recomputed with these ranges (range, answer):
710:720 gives 55.86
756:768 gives 57.85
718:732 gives 55.92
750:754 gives 57.47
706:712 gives 54.88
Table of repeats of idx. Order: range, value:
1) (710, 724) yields 50.54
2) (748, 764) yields 52.14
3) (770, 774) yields 55.94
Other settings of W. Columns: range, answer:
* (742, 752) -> 56.17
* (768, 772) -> 57.12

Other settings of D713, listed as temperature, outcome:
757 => 57.85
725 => 53.59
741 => 51.68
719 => 55.23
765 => 56.13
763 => 54.77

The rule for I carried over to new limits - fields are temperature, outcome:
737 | 53.18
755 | 54.15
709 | 53.71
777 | 58.53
